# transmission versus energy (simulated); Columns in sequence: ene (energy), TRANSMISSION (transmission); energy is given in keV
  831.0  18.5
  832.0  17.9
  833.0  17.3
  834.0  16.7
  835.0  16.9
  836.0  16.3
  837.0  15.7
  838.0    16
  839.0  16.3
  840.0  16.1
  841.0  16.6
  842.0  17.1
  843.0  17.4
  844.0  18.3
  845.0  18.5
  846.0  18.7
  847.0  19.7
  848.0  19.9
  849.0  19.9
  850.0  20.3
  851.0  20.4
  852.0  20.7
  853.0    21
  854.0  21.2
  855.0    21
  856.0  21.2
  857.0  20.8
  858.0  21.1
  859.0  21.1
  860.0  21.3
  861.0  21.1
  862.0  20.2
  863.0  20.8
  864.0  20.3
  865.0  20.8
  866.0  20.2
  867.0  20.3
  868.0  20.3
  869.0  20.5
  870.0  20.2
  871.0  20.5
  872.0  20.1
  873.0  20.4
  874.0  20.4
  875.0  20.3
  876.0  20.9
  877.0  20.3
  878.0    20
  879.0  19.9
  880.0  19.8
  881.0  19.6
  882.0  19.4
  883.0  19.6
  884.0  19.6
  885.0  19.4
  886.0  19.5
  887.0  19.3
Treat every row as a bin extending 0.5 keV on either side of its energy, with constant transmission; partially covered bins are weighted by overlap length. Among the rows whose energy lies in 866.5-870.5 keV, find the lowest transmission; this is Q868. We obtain 20.2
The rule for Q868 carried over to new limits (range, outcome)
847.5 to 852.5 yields 19.9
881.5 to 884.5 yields 19.4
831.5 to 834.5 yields 16.7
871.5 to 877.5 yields 20.1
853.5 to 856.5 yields 21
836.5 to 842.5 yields 15.7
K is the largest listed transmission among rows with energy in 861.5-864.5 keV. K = 20.8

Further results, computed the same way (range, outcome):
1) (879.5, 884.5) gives 19.8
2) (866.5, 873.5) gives 20.5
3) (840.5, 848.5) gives 19.9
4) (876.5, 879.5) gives 20.3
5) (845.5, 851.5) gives 20.4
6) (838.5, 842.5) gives 17.1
